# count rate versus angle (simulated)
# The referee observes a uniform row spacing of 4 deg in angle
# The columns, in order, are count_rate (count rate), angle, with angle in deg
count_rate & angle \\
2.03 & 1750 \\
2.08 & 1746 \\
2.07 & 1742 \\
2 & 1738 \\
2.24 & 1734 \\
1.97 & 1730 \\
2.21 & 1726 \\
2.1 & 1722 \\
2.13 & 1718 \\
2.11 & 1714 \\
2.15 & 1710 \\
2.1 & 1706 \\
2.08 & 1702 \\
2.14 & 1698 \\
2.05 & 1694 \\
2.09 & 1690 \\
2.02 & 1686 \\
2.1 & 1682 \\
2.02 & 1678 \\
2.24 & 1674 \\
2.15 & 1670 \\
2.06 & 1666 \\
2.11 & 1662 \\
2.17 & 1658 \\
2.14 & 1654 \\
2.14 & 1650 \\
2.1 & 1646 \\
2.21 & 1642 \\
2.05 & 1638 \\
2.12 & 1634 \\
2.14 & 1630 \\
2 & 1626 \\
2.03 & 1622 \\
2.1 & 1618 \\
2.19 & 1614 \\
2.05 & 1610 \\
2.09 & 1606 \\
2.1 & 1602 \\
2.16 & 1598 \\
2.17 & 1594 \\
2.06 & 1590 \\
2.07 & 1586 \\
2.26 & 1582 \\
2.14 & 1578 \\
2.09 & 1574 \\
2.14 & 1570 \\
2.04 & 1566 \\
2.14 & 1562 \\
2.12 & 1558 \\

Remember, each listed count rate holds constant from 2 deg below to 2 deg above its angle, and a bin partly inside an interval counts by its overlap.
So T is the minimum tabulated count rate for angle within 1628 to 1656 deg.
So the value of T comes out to 2.05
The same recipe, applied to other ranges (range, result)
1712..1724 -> 2.1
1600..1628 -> 2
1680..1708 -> 2.02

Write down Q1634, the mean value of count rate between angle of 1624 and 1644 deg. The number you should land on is 2.1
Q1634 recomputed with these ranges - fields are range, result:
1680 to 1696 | 2.06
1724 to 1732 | 2.09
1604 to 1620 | 2.11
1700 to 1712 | 2.11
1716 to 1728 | 2.15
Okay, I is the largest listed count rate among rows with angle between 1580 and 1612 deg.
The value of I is 2.26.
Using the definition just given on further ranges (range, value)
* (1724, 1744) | 2.24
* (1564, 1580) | 2.14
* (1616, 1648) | 2.21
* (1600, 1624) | 2.19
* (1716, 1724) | 2.13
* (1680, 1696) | 2.1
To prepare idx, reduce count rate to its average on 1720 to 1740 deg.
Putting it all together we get 2.1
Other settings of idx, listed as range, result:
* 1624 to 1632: 2.07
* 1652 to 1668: 2.12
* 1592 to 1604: 2.14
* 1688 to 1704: 2.09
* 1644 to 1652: 2.12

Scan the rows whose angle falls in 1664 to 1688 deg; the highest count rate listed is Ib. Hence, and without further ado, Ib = 2.24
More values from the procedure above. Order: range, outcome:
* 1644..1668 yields 2.17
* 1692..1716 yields 2.15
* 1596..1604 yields 2.16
